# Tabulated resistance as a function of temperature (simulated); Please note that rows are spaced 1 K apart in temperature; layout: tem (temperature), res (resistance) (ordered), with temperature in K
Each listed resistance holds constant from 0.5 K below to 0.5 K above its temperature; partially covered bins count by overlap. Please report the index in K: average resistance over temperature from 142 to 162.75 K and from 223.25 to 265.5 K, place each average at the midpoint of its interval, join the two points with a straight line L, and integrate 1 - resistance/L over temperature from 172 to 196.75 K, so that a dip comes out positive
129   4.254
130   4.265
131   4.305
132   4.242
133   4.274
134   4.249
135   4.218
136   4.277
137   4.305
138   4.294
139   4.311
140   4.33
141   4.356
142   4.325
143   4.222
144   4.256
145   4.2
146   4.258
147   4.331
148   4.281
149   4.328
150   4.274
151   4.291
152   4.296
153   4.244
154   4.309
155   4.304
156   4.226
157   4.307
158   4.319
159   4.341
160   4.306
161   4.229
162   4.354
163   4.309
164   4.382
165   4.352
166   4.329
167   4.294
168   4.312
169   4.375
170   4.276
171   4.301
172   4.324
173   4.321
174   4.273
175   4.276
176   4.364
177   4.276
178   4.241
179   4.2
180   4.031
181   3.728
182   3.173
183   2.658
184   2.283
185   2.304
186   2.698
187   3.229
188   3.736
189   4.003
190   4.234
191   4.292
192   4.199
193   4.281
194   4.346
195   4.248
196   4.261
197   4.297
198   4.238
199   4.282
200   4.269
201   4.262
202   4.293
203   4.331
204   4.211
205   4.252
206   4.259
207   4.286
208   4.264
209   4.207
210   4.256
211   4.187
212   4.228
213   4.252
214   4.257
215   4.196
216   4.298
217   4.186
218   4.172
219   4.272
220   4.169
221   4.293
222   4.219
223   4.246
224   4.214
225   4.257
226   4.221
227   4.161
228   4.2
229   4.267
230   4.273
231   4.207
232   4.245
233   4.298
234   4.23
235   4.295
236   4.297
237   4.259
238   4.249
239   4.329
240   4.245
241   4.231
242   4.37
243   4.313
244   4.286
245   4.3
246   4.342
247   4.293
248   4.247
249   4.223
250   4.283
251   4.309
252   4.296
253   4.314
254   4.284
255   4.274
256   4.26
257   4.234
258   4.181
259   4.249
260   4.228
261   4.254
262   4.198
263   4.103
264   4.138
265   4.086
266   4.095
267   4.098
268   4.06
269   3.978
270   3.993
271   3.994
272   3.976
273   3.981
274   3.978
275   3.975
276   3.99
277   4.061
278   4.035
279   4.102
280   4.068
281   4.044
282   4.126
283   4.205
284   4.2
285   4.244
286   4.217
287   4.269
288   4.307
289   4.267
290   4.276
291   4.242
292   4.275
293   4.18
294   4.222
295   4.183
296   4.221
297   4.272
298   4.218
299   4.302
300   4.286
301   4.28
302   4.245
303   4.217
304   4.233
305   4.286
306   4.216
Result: 2.5 K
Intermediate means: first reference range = 4.29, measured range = 3.83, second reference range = 4.25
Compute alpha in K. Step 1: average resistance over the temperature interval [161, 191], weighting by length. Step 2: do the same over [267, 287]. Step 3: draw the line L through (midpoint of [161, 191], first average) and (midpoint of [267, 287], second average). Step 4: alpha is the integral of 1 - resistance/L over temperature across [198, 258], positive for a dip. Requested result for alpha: -3.8 K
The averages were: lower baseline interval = 3.93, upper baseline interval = 4.07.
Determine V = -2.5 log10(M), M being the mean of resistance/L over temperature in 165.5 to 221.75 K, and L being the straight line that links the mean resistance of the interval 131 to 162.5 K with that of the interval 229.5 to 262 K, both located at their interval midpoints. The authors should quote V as 0.05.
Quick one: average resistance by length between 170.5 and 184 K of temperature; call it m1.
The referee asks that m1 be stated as 3.95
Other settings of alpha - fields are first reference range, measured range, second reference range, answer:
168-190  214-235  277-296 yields -1.5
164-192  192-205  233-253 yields -0.8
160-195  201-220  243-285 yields -0.9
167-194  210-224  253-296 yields -0.9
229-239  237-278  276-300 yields 0.5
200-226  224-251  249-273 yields -0.4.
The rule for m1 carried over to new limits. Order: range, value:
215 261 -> 4.26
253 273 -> 4.14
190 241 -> 4.25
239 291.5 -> 4.18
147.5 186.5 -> 4.06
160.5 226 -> 4.1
